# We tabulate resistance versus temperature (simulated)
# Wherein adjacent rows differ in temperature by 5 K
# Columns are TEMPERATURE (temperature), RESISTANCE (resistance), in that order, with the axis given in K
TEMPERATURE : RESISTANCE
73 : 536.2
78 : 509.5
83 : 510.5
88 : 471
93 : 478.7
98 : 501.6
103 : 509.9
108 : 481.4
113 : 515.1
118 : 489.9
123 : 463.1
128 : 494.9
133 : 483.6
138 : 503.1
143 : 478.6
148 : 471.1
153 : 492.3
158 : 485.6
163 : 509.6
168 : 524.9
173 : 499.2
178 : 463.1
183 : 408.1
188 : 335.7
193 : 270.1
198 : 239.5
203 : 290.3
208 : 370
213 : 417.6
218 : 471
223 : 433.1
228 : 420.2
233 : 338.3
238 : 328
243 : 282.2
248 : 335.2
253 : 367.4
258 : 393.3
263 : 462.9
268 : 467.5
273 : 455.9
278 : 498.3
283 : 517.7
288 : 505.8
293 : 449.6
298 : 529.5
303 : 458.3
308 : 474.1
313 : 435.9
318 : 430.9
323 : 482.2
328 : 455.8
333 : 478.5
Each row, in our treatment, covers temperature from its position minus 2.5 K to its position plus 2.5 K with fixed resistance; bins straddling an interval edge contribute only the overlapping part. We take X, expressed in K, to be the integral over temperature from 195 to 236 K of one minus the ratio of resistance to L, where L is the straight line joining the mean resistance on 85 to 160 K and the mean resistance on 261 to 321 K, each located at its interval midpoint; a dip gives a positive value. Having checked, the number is 9.4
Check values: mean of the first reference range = 488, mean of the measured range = 371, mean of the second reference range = 474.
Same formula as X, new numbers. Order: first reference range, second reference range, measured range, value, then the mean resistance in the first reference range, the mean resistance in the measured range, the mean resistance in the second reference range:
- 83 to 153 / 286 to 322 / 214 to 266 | 9.9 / 489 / 385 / 469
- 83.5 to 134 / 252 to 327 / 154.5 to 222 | 9.9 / 490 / 408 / 464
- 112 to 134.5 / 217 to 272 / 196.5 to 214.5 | 3.9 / 488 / 329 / 390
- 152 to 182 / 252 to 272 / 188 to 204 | 6.7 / 492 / 275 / 429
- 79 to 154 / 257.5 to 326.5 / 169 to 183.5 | 0.4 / 490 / 471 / 471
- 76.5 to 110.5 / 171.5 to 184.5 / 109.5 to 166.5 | -1.9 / 494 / 490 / 457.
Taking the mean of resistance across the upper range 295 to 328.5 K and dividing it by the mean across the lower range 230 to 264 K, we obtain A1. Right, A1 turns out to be 1.3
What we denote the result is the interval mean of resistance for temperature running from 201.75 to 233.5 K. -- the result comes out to 399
